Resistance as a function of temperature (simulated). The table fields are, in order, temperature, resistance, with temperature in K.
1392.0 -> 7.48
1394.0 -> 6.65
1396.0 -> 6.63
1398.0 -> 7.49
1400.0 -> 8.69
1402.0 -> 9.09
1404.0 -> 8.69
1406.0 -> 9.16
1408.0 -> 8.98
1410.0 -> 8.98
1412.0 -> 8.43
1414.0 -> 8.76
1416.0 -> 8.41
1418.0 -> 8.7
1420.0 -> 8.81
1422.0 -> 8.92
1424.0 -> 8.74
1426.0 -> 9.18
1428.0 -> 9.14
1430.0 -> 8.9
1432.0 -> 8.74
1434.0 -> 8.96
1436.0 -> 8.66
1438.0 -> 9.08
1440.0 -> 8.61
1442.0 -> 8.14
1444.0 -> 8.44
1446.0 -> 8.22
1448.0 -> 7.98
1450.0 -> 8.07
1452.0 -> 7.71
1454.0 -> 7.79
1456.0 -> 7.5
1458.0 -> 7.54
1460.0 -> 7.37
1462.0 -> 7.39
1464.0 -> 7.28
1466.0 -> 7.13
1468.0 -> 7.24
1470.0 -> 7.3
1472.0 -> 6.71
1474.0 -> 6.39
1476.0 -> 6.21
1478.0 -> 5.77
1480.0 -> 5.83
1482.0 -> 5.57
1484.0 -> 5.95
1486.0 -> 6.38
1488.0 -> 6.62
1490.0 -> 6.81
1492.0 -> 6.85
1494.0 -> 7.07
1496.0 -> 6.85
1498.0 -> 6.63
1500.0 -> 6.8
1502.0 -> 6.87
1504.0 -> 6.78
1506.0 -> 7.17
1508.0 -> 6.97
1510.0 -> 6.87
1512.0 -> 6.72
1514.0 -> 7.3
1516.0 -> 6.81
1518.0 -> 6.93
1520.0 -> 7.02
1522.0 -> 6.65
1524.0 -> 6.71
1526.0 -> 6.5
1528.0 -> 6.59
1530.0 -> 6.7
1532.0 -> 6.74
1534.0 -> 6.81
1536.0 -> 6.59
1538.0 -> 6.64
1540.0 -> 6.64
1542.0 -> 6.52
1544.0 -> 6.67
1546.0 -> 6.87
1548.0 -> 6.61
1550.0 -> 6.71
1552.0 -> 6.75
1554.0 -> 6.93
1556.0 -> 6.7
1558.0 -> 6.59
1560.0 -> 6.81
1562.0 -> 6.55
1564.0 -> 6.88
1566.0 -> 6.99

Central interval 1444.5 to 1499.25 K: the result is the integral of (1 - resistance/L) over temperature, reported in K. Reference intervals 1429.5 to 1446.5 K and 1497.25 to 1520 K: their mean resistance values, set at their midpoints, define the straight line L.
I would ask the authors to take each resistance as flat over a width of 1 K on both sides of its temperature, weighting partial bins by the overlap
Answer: 5.9 K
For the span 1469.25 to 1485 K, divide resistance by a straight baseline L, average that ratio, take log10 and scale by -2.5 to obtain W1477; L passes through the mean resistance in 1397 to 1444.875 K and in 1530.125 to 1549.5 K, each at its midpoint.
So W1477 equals 0.25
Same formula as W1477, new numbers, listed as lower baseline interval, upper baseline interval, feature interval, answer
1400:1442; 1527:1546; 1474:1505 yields 0.17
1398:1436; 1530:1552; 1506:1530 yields 0.04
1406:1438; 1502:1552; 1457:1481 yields 0.16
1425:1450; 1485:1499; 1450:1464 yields 0.06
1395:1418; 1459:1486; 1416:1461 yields -0.11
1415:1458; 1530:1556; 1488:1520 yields 0.07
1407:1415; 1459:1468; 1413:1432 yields -0.05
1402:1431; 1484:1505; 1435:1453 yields -0.03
